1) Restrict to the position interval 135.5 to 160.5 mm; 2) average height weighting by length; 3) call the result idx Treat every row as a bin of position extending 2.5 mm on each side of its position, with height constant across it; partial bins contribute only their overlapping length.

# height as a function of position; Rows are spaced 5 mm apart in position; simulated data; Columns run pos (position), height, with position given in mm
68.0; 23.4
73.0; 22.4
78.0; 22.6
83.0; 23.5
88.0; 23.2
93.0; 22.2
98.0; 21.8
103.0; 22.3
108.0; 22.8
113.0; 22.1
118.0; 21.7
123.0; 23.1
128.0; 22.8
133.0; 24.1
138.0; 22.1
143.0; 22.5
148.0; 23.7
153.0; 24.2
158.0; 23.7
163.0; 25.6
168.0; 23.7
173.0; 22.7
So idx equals 23.2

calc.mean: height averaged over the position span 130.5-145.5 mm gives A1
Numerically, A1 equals 22.9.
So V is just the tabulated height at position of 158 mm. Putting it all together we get 23.7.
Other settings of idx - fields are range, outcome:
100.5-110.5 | 22.6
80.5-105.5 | 22.6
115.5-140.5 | 22.8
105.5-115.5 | 22.4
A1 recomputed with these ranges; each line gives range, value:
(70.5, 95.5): 22.8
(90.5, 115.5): 22.2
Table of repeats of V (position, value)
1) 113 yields 22.1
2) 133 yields 24.1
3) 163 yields 25.6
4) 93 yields 22.2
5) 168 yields 23.7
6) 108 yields 22.8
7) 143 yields 22.5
